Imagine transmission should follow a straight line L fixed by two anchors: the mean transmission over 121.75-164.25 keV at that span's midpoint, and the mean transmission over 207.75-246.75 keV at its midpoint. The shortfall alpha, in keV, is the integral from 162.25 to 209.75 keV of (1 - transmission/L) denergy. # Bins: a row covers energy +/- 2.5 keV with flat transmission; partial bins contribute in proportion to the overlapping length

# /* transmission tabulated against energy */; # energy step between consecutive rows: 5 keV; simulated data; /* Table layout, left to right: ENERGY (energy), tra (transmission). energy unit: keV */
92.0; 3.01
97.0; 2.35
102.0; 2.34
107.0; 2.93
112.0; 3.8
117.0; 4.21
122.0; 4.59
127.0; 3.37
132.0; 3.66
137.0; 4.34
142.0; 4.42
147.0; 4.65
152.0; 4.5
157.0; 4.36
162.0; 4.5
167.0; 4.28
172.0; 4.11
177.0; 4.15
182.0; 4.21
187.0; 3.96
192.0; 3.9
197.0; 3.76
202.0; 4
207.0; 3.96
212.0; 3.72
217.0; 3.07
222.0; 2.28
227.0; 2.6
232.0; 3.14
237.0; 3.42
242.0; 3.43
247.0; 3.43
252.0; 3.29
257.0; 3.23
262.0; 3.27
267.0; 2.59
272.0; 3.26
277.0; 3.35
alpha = -4.8 keV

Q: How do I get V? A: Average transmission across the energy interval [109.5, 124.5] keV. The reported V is 4.2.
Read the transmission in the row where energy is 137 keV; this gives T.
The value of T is 4.34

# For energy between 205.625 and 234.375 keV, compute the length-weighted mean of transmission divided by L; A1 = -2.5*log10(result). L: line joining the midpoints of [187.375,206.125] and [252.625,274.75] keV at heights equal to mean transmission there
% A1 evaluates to 0.175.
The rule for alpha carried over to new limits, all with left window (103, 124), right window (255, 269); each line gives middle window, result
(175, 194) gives -3.6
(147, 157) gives -2.6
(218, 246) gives 1.5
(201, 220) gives -1.9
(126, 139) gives -0.6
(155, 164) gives -2.3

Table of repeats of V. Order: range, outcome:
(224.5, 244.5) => 3.15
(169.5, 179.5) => 4.13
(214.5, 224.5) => 2.67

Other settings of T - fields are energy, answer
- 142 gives 4.42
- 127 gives 3.37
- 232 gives 3.14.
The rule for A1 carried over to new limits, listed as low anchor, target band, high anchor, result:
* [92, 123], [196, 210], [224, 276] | -0.218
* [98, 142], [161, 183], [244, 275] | -0.213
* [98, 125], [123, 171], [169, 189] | -0.111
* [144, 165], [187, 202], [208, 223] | -0.070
